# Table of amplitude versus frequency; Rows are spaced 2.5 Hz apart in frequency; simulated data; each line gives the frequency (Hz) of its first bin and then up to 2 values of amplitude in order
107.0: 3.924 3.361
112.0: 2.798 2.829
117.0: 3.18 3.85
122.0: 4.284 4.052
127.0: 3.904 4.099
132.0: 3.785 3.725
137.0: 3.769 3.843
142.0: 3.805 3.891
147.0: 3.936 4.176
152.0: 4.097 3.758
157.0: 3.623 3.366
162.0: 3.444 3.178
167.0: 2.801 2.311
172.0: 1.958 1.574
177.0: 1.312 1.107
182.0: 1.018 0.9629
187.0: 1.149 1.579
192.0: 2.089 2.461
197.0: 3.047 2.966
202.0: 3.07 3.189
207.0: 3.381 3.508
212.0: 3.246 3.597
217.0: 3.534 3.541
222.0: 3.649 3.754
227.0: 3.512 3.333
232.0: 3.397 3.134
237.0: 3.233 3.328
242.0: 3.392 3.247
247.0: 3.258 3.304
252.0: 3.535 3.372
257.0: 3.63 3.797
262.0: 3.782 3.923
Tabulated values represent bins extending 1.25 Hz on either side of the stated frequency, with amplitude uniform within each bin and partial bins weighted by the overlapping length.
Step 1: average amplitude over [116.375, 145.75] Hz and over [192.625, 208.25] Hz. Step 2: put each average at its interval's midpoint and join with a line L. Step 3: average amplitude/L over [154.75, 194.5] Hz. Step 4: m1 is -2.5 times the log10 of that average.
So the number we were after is 0.48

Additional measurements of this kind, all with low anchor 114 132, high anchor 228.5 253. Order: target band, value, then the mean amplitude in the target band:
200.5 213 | 0.06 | 3.27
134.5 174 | 0.07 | 3.44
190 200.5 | 0.34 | 2.56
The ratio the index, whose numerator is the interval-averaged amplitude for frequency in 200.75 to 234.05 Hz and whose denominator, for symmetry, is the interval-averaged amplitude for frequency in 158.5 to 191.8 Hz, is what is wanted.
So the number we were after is 1.7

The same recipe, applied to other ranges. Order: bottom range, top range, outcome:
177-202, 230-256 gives 1.79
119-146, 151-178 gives 0.73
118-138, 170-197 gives 0.41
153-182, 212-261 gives 1.36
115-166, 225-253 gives 0.89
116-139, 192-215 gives 0.80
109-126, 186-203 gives 0.67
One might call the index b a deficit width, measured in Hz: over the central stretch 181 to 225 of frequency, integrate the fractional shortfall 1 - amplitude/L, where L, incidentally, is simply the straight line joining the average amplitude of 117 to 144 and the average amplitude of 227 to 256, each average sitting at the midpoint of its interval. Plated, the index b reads 9.4 Hz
